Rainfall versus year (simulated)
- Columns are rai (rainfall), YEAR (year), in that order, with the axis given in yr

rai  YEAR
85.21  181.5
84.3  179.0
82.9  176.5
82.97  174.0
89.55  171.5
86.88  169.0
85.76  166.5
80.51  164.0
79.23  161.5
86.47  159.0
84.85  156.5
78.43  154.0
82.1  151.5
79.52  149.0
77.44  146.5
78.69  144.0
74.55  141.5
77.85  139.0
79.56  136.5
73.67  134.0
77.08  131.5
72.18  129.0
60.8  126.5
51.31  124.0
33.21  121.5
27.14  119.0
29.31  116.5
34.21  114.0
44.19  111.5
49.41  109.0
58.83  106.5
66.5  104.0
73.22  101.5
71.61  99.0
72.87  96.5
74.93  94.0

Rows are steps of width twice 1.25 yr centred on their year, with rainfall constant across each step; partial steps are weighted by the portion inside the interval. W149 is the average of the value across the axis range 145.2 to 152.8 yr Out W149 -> 79.7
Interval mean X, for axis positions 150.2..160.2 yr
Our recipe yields 82.9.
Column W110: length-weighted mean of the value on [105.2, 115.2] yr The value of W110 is 46.8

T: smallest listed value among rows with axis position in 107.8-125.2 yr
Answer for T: 27.14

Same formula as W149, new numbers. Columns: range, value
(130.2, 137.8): 76.7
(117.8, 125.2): 37.2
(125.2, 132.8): 69.9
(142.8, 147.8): 78.1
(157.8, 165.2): 82.1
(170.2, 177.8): 85.1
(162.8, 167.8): 83.2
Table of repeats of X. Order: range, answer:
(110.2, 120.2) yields 33.8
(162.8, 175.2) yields 85.2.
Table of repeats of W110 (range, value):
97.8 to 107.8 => 67.4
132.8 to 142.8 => 76.4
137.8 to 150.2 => 77.6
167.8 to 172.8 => 88.2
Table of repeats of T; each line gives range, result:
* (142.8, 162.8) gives 77.44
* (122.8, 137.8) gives 51.31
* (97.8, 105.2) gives 66.5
